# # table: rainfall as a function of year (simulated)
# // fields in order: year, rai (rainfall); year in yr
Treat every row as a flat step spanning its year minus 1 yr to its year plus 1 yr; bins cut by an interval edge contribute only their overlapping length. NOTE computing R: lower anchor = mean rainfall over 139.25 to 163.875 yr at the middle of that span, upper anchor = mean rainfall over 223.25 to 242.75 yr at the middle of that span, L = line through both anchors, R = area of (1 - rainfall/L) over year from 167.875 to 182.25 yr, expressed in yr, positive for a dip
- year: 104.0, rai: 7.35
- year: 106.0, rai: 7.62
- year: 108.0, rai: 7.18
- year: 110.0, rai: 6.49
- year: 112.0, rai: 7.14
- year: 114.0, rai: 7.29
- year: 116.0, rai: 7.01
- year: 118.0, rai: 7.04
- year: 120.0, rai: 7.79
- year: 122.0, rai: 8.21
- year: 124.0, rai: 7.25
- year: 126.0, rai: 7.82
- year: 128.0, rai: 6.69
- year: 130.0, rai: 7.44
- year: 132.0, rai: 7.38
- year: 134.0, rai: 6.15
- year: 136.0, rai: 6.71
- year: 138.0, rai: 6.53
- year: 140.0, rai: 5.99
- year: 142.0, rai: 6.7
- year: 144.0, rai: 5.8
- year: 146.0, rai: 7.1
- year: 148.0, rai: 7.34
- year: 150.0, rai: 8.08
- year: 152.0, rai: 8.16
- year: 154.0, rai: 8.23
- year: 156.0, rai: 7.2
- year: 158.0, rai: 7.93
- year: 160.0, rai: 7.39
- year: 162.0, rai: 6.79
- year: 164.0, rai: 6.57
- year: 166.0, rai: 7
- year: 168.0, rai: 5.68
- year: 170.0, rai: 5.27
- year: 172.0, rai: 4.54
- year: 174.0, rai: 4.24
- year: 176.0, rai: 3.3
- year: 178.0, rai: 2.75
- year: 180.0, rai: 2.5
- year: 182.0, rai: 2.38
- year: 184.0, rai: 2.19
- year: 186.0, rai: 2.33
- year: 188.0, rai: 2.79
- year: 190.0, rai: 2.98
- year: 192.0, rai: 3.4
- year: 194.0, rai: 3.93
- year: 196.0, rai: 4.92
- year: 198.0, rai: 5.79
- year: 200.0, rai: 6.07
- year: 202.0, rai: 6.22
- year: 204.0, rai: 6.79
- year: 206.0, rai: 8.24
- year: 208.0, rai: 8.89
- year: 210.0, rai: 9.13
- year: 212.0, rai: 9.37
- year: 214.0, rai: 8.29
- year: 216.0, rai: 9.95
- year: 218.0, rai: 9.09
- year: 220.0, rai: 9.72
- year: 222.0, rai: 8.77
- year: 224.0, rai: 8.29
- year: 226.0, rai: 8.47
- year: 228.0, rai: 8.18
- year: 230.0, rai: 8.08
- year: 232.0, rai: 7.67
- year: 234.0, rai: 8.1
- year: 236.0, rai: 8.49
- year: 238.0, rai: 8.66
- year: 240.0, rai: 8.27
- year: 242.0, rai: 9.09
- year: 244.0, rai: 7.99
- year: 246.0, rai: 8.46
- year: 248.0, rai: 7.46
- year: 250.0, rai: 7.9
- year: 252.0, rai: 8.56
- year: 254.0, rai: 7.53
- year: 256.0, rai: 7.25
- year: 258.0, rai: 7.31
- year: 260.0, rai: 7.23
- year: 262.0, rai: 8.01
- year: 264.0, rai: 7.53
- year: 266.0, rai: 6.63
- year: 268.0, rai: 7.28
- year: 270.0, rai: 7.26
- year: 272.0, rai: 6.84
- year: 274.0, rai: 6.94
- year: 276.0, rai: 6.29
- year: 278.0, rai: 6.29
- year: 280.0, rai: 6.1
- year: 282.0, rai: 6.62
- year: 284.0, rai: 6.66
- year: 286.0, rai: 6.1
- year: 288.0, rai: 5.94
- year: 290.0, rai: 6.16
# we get 7.12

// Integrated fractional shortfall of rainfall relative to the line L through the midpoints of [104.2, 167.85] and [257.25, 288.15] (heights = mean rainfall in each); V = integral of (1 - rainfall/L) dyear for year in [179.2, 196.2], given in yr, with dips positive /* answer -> 9.8 yr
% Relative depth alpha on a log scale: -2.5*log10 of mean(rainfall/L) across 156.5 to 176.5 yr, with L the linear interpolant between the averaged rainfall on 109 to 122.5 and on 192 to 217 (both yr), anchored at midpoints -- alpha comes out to 0.202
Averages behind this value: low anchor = 7.25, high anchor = 7.14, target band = 5.97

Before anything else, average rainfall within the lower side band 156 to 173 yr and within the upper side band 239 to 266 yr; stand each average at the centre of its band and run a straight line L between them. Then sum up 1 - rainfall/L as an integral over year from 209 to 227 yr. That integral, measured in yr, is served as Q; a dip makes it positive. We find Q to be -4.2 yr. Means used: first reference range 6.44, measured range 9.01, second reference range 7.84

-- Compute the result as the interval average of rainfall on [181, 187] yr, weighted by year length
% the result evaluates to 2.3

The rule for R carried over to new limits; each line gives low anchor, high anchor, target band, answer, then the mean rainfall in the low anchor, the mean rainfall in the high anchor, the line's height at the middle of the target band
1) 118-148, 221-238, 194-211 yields 2.4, 6.98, 8.28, 7.92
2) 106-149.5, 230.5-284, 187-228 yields 1.5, 7.03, 7.52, 7.33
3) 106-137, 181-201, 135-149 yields -1.0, 7.19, 3.68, 6.15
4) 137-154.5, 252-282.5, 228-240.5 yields -2.0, 7.07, 7.06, 7.07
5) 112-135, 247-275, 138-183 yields 8.3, 7.27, 7.41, 7.31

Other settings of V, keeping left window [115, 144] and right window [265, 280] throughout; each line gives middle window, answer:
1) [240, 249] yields -1.9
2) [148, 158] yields -1.3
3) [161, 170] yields 0.7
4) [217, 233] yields -4.0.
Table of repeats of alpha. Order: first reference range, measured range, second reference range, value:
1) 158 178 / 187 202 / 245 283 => 0.35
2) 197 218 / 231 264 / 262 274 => -0.08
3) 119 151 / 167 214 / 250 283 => 0.38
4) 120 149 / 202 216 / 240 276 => -0.15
